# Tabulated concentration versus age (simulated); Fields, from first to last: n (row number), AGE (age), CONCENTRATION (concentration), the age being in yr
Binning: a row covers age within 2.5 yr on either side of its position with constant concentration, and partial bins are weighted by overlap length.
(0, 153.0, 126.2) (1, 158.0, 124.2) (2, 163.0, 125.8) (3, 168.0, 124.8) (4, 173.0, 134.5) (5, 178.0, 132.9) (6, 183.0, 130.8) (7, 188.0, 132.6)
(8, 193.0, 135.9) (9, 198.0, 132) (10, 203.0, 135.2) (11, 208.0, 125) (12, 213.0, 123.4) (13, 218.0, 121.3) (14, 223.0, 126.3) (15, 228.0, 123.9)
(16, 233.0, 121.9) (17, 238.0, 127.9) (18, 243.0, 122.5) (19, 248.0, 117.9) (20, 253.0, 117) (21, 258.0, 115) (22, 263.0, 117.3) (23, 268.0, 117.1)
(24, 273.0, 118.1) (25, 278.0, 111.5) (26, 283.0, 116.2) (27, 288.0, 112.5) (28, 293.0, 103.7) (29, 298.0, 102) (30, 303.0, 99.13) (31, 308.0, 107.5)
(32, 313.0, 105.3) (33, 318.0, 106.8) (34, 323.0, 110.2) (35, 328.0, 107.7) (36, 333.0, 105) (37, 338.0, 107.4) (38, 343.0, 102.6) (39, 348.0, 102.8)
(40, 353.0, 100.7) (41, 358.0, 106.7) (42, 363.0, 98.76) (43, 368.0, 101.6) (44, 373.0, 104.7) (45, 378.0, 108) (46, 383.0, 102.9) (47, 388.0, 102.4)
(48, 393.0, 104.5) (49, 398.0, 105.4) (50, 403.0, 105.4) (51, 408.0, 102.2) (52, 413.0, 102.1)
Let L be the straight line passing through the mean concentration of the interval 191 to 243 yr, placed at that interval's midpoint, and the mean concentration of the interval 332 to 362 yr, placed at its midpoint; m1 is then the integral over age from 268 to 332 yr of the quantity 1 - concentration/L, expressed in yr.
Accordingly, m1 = 2.0 yr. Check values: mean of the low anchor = 127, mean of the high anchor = 104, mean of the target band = 109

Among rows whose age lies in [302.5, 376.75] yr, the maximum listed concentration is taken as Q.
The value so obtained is 110.2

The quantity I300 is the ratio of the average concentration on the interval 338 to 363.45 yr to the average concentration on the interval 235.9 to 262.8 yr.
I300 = 0.86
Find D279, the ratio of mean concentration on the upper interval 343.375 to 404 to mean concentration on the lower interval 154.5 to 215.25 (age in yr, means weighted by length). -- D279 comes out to 0.80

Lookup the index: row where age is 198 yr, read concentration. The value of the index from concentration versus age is 132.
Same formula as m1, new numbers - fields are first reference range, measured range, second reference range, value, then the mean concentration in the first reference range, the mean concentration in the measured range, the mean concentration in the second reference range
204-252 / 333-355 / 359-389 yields 0.8 yr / 124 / 104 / 103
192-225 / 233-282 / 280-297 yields -0.6 yr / 128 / 118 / 110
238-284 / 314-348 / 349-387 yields 0.6 yr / 118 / 106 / 103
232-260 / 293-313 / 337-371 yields 1.4 yr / 120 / 103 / 103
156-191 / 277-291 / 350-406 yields 0.3 yr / 130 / 113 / 104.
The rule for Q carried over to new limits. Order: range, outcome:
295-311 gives 107.5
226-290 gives 127.9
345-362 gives 106.7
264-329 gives 118.1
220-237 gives 126.3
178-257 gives 135.9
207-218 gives 125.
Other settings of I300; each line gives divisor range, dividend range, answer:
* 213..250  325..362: 0.85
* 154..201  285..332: 0.81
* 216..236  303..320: 0.85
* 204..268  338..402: 0.85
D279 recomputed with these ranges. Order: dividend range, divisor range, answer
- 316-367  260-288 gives 0.91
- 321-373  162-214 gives 0.80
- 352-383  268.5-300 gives 0.93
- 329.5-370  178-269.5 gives 0.83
